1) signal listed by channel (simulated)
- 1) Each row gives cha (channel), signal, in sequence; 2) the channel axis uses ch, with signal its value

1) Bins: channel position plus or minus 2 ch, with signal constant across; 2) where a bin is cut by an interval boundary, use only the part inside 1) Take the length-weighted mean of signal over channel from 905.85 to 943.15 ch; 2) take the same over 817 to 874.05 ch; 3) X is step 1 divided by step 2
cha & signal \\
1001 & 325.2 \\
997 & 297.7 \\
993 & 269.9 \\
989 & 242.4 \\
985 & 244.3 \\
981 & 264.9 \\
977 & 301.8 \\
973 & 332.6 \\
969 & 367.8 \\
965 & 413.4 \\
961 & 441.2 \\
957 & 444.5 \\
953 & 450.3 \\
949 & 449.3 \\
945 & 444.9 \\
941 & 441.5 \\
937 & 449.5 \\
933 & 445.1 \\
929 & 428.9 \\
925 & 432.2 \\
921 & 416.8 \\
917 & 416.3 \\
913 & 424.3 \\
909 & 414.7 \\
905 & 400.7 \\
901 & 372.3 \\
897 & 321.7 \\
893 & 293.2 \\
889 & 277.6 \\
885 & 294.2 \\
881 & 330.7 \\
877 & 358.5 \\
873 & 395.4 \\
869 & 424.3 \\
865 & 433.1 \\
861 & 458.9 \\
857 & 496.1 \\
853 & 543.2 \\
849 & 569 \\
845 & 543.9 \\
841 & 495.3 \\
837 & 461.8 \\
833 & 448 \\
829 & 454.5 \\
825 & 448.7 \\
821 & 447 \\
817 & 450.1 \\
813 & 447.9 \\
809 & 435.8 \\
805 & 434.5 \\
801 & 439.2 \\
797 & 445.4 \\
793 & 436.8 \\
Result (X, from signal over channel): 0.9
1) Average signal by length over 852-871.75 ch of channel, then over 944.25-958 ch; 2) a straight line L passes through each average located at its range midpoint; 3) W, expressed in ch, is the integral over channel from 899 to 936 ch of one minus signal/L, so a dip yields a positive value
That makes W 2.95 ch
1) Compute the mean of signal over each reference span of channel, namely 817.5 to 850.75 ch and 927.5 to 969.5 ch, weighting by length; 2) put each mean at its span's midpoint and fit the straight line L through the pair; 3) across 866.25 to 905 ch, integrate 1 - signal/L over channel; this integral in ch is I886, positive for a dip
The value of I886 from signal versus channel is 9.7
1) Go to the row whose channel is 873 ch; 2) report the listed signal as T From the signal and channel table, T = 395.4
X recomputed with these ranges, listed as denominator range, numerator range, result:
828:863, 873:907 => 0.67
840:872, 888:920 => 0.75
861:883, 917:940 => 1.10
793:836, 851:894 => 0.88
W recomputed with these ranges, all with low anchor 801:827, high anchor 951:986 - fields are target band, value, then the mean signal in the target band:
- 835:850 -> -3.0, 514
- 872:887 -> 2.5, 341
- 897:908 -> 0.6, 377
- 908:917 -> -0.6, 419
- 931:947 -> -2.7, 445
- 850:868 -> -2.7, 484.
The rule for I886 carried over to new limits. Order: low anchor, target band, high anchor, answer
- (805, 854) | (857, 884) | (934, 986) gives 2.8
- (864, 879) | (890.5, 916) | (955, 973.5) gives 2.0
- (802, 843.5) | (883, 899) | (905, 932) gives 5.0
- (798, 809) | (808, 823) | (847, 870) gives 0.1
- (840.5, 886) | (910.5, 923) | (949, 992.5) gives -0.6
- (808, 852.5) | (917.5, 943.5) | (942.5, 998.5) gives -3.0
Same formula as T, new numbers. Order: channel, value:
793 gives 436.8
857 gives 496.1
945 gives 444.9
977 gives 301.8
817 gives 450.1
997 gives 297.7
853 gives 543.2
